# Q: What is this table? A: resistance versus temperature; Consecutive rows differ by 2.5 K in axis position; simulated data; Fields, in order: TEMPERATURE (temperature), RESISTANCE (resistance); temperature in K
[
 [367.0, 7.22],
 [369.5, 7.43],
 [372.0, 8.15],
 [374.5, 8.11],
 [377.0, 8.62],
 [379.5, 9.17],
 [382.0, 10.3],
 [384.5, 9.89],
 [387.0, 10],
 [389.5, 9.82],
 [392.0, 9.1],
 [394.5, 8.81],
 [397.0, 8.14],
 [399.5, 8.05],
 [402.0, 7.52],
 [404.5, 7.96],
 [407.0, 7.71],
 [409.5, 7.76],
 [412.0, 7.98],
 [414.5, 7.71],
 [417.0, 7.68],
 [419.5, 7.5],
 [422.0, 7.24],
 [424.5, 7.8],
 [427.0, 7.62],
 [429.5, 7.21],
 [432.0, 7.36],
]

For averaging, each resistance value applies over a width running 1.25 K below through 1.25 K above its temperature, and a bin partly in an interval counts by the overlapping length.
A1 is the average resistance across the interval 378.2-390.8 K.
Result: 9.83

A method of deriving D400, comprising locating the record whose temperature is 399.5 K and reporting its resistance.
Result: 8.05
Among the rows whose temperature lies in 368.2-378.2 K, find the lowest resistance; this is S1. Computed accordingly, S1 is 7.43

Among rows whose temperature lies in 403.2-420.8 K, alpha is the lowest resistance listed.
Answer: 7.5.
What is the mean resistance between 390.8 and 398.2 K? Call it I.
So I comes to 8.68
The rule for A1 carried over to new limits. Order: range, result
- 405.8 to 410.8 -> 7.74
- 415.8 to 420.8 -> 7.59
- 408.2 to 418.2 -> 7.78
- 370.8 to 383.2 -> 8.87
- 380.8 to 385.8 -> 10.1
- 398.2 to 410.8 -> 7.8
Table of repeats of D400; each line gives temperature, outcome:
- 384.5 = 9.89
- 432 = 7.36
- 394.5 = 8.81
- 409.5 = 7.76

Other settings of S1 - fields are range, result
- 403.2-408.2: 7.71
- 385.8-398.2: 8.14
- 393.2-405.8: 7.52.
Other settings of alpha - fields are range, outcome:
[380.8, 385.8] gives 9.89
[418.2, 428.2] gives 7.24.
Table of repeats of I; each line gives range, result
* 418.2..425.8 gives 7.52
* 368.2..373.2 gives 7.78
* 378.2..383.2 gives 9.72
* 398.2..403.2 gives 7.79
